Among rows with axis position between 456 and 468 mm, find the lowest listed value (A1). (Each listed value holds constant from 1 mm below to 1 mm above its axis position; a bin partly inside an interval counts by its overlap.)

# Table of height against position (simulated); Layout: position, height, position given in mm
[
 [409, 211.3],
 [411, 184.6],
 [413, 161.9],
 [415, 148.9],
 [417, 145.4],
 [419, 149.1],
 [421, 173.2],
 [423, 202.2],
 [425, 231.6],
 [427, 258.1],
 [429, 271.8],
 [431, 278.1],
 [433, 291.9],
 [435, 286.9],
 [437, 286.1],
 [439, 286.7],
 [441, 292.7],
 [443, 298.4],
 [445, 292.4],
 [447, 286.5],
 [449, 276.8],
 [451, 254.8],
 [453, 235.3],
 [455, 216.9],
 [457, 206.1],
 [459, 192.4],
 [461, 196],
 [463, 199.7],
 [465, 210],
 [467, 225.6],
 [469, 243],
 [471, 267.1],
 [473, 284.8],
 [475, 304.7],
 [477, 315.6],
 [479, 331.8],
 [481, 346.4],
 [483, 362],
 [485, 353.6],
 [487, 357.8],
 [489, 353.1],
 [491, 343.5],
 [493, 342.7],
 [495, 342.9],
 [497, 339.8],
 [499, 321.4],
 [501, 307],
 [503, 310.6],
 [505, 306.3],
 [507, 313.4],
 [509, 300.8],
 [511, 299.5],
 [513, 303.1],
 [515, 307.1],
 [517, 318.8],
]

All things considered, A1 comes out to 192.4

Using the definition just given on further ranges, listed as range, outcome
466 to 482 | 225.6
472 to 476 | 284.8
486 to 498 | 339.8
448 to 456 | 216.9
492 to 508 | 306.3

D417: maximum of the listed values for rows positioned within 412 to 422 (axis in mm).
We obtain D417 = 173.2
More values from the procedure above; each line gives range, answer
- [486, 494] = 357.8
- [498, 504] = 321.4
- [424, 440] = 291.9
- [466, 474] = 284.8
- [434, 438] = 286.9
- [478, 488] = 362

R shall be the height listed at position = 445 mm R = 292.4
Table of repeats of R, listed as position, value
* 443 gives 298.4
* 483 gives 362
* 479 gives 331.8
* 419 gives 149.1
